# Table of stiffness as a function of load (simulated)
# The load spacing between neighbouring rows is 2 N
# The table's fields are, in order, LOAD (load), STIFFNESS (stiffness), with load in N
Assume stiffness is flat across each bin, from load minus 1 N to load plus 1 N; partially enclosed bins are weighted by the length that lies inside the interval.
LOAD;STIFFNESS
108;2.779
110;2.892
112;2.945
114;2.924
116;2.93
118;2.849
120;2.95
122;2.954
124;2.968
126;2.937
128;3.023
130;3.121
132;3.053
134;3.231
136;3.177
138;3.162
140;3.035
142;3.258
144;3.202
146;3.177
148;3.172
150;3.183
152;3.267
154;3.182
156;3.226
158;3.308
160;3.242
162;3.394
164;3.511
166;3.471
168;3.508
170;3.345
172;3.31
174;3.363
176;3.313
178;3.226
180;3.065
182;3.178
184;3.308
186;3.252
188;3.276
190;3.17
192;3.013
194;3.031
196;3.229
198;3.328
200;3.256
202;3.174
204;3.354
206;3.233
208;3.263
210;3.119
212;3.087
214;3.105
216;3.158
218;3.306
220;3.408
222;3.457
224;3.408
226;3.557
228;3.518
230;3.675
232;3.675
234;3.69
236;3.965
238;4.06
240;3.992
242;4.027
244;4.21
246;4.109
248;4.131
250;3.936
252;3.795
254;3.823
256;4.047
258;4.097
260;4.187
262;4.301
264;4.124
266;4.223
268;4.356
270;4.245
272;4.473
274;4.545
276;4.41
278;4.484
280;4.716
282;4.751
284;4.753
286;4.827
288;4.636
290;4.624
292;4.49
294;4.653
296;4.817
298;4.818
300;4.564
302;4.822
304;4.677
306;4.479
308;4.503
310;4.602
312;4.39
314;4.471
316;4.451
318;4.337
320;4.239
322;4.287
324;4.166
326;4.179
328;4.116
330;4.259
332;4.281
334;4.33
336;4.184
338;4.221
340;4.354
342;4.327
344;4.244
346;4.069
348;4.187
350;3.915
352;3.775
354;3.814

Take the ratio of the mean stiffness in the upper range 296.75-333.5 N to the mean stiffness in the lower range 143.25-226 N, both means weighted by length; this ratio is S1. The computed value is 1.4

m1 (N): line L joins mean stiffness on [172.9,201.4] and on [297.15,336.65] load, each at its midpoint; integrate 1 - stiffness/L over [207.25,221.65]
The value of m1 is 1.0 N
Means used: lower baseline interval 3.21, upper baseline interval 4.41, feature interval 3.22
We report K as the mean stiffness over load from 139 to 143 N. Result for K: 3.15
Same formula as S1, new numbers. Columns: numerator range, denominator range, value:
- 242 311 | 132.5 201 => 1.36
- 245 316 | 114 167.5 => 1.40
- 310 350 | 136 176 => 1.30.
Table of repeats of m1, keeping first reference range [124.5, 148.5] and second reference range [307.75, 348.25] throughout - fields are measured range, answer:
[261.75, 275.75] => -1.4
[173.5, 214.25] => 3.1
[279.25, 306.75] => -4.1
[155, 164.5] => -0.2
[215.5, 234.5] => 0.9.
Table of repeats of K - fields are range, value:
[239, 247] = 4.08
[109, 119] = 2.91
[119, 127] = 2.95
